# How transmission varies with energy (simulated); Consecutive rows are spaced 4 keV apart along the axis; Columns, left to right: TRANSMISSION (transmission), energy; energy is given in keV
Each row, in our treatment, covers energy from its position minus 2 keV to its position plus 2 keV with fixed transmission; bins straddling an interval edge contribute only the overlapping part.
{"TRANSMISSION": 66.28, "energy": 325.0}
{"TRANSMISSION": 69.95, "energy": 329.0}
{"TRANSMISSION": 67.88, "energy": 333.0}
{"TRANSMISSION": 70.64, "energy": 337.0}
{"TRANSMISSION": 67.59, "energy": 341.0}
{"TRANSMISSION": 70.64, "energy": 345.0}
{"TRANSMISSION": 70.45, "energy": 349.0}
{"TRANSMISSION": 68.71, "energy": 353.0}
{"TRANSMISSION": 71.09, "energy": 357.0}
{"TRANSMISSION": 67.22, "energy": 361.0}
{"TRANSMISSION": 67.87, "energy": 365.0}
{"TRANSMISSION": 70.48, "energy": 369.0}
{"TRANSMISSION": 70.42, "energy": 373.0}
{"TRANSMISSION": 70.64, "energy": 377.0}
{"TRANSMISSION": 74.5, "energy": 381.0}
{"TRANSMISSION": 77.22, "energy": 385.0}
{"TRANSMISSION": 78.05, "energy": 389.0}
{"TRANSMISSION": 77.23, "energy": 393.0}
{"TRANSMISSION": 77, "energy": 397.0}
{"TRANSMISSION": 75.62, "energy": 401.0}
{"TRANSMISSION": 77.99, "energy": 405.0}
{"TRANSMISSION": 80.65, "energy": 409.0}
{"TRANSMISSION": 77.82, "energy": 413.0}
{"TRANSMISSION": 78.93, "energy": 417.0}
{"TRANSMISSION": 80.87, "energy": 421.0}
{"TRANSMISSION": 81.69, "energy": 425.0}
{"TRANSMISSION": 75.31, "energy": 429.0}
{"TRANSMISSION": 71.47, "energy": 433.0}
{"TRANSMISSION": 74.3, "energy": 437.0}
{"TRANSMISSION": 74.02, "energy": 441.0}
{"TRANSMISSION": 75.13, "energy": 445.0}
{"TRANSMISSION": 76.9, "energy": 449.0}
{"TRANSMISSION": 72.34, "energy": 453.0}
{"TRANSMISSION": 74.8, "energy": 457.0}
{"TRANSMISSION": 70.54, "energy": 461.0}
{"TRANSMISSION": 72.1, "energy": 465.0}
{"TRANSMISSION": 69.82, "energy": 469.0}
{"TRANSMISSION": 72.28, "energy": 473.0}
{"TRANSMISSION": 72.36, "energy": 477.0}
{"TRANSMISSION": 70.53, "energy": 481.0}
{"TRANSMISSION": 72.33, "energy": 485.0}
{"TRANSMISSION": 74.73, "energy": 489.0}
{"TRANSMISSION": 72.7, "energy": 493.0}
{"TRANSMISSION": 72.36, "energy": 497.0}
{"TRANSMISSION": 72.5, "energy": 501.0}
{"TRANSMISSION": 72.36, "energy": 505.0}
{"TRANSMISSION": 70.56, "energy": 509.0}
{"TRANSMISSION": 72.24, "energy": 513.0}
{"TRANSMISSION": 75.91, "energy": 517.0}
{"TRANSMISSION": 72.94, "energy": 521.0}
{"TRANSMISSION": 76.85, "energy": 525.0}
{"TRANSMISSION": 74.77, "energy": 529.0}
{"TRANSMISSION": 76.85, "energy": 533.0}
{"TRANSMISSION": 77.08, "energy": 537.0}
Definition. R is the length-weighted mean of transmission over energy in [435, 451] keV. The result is 75.1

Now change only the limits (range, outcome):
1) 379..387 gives 75.9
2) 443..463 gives 73.9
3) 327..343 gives 69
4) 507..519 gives 72.9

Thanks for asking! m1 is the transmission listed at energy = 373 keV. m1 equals 70.42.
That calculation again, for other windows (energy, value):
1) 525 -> 76.85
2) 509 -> 70.56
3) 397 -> 77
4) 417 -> 78.93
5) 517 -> 75.91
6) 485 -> 72.33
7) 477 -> 72.36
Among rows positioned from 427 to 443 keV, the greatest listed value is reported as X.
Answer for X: 75.31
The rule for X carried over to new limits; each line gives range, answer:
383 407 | 78.05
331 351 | 70.64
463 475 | 72.28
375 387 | 77.22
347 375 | 71.09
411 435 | 81.69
